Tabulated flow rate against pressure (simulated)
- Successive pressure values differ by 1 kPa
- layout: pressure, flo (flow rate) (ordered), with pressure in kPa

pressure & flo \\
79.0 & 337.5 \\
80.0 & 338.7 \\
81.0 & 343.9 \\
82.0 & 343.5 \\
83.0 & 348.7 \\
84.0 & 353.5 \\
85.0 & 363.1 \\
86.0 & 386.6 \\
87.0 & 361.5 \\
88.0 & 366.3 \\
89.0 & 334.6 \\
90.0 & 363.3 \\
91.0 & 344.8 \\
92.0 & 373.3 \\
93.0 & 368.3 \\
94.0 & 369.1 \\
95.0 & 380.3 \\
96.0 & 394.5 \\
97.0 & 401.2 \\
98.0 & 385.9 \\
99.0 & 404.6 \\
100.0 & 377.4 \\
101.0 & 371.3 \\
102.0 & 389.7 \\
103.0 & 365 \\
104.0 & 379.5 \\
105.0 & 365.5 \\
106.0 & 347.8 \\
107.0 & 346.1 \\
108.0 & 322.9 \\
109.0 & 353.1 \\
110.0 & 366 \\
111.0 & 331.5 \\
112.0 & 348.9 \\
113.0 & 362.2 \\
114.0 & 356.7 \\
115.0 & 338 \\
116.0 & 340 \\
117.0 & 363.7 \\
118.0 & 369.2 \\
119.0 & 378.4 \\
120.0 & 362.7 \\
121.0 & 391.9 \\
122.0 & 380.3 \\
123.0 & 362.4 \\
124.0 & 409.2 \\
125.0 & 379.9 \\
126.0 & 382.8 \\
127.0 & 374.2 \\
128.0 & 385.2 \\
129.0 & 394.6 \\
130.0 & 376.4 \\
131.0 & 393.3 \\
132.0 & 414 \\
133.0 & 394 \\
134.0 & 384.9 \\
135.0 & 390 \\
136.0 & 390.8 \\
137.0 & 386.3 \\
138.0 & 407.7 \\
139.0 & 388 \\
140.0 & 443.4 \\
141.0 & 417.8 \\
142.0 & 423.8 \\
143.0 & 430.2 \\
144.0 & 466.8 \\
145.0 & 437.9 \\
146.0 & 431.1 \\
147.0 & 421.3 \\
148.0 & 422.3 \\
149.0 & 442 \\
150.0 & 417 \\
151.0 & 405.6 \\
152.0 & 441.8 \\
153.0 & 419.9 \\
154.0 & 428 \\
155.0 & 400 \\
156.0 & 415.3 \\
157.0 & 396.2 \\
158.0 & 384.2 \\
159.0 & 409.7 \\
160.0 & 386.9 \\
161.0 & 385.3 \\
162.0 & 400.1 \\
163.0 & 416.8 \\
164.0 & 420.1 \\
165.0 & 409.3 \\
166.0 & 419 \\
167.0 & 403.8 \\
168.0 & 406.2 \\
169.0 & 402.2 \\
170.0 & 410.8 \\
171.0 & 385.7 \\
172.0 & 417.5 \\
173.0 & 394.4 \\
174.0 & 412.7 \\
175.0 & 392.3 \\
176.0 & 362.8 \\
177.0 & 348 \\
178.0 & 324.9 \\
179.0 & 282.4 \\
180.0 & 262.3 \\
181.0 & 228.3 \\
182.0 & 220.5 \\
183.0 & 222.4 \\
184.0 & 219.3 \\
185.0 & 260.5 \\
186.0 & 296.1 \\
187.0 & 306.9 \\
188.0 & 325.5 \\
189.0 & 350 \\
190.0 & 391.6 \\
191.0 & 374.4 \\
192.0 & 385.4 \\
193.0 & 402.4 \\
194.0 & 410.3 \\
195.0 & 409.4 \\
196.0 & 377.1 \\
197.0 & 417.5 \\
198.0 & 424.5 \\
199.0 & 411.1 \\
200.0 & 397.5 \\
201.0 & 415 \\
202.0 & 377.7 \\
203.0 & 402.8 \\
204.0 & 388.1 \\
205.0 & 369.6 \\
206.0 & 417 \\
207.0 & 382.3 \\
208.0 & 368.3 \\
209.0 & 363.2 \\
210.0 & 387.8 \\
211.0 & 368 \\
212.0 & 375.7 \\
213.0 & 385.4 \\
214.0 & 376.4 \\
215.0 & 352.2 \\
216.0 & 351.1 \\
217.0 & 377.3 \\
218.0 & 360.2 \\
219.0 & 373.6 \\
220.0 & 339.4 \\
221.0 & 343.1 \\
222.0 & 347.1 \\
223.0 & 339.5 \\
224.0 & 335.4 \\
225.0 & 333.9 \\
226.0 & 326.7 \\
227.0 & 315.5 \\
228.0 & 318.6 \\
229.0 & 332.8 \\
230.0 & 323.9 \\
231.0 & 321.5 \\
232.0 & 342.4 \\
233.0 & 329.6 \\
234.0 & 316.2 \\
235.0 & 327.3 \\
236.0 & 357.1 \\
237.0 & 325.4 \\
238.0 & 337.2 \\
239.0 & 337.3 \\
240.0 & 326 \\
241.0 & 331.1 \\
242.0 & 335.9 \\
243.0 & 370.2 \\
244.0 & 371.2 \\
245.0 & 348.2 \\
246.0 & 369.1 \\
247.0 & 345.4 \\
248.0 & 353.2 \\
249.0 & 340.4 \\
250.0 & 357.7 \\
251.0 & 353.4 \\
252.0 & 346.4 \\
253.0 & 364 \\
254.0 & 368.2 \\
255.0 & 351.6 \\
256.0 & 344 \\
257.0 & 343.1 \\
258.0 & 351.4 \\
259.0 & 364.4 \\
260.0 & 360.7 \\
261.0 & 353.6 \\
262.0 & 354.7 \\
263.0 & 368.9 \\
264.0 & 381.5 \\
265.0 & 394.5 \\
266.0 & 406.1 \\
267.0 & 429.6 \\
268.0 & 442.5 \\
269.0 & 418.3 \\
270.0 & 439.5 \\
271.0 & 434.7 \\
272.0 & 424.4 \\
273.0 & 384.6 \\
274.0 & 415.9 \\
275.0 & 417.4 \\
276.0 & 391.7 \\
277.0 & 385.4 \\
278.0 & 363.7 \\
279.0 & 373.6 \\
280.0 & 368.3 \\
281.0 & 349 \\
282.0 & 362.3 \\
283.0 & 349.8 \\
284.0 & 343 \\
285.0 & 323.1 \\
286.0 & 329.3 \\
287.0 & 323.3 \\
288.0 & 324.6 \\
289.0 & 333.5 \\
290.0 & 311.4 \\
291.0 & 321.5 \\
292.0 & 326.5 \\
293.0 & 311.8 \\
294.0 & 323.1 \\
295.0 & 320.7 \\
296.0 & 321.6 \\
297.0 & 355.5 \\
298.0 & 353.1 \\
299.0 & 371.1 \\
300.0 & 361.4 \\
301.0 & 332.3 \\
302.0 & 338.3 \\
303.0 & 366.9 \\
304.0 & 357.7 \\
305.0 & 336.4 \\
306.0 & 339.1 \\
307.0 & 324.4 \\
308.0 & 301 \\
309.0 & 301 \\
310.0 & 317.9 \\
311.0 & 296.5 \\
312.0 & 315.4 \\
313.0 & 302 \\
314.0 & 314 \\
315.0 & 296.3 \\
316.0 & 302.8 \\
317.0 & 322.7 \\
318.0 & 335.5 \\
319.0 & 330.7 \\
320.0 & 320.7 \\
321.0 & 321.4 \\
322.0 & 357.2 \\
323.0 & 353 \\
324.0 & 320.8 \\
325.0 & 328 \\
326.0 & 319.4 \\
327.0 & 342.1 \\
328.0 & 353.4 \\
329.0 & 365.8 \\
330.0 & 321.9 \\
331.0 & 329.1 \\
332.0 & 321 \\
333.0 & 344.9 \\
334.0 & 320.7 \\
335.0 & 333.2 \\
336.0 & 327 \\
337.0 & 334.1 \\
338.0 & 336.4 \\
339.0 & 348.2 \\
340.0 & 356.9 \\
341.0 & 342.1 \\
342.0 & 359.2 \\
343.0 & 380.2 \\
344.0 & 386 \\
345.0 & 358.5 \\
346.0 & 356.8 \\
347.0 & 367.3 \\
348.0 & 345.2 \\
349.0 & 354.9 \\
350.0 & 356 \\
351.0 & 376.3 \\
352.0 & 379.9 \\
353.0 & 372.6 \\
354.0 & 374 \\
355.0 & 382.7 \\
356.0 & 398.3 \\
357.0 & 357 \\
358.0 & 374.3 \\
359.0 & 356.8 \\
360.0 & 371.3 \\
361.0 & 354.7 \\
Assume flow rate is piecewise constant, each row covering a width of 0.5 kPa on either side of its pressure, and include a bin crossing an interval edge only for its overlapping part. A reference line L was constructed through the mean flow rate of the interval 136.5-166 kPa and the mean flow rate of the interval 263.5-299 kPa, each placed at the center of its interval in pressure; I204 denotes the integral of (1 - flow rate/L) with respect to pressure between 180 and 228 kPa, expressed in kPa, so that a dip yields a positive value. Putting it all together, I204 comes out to 5.1 kPa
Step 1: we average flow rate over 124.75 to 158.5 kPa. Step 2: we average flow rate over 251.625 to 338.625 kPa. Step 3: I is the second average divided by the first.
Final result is 0.9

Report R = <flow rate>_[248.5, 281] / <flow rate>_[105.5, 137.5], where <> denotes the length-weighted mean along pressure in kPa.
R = 1.03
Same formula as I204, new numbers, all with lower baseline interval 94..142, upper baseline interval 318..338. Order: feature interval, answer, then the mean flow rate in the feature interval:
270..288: -1.5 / 373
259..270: -1.4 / 392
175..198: 2.1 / 330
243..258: -0.2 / 354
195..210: -1.4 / 394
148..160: -1.4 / 414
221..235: 1.0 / 330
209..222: -0.3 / 365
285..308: 0.4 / 335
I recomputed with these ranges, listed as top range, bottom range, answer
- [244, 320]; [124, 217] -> 0.92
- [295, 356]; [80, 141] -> 0.92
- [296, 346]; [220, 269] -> 0.96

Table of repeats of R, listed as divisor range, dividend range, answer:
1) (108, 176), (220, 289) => 0.90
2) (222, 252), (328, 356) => 1.04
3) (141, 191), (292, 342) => 0.88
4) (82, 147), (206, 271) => 0.94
